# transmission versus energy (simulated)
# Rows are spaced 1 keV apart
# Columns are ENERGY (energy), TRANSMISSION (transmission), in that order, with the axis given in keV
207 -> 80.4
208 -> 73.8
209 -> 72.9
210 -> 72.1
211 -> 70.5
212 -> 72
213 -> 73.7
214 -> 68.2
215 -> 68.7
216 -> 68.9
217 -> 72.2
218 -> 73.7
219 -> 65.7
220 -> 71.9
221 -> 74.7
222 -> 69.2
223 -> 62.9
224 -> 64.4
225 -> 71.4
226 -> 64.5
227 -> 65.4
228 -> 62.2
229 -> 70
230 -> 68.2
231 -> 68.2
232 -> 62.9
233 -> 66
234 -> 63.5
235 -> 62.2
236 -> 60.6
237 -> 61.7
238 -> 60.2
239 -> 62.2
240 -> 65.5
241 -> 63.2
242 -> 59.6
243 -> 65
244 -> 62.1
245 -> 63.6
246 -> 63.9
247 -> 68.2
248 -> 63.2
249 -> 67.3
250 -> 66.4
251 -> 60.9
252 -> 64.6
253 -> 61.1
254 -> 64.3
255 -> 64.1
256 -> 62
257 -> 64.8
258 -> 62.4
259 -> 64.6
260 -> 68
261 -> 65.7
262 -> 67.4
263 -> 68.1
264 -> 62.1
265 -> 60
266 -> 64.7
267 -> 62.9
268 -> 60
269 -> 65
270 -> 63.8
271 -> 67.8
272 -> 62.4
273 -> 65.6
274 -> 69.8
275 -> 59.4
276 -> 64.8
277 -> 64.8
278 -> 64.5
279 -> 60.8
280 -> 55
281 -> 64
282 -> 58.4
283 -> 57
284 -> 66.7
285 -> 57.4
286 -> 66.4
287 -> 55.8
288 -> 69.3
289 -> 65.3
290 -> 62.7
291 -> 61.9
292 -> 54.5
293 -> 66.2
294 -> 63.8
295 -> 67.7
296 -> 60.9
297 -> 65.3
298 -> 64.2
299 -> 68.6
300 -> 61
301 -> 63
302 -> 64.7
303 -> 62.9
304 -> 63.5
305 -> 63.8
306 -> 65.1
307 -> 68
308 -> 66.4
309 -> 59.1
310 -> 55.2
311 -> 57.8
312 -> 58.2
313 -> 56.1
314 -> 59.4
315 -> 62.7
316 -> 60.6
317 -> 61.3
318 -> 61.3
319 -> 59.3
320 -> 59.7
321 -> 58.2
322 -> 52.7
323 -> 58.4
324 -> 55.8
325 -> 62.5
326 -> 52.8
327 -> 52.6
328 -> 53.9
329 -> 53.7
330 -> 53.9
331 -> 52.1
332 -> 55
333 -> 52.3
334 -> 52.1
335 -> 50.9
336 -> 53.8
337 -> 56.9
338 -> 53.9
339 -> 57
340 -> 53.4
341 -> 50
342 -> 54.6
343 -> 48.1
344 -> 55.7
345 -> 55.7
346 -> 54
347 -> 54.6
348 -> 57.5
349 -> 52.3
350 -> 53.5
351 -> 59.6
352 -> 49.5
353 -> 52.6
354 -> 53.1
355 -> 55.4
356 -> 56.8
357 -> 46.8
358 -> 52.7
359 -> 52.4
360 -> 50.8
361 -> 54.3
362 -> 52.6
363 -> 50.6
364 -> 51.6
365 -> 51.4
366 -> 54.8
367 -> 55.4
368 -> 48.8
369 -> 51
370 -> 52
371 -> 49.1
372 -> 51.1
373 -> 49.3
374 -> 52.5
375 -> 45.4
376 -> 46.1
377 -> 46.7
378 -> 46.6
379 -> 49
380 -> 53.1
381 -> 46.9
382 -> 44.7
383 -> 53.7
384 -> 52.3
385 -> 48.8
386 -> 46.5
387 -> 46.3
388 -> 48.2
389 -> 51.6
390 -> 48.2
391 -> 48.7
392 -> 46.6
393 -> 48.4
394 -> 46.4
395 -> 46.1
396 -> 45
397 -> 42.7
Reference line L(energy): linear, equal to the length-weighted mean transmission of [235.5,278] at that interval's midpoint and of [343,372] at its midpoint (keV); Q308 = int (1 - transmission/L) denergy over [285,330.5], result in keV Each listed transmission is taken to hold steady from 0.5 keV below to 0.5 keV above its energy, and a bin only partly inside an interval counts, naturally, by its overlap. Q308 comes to -1.9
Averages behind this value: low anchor 63.9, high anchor 52.9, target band 60.8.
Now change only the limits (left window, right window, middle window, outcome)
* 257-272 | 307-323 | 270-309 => -0.90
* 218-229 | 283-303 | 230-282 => 1.47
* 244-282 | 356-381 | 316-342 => 0.09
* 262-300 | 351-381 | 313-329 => -0.09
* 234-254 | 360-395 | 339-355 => -0.31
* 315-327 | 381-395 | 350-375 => 0.01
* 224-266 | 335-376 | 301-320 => -1.32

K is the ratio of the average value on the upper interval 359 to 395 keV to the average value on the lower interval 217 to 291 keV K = 0.77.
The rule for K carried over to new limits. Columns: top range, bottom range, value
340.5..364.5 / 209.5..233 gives 0.77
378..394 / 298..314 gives 0.78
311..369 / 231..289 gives 0.86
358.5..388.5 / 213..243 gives 0.76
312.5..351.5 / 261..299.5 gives 0.88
